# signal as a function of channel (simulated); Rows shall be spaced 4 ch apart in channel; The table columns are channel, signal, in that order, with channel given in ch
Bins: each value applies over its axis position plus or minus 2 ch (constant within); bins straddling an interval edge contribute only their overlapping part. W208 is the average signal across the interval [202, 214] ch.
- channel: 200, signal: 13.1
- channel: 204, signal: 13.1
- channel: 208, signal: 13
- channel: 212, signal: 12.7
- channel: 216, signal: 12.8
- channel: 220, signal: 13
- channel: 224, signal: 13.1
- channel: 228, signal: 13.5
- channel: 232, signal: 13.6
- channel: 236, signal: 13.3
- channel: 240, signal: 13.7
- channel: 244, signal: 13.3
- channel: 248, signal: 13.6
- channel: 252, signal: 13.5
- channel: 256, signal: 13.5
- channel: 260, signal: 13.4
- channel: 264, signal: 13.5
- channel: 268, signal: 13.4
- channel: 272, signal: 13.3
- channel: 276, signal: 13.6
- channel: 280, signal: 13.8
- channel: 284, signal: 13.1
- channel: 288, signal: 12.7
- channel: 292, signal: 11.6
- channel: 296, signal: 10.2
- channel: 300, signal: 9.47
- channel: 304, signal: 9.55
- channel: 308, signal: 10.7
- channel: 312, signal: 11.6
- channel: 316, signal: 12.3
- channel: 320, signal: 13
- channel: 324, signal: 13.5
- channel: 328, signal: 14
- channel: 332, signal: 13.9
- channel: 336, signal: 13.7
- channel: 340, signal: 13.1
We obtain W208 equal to 12.9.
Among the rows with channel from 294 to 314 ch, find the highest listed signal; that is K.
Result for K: 11.6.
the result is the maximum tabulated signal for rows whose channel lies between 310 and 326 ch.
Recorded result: 13.5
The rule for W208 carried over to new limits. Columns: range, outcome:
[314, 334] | 13.3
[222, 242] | 13.4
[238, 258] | 13.5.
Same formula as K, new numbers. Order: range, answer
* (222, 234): 13.6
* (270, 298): 13.8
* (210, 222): 13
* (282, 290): 13.1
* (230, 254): 13.7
